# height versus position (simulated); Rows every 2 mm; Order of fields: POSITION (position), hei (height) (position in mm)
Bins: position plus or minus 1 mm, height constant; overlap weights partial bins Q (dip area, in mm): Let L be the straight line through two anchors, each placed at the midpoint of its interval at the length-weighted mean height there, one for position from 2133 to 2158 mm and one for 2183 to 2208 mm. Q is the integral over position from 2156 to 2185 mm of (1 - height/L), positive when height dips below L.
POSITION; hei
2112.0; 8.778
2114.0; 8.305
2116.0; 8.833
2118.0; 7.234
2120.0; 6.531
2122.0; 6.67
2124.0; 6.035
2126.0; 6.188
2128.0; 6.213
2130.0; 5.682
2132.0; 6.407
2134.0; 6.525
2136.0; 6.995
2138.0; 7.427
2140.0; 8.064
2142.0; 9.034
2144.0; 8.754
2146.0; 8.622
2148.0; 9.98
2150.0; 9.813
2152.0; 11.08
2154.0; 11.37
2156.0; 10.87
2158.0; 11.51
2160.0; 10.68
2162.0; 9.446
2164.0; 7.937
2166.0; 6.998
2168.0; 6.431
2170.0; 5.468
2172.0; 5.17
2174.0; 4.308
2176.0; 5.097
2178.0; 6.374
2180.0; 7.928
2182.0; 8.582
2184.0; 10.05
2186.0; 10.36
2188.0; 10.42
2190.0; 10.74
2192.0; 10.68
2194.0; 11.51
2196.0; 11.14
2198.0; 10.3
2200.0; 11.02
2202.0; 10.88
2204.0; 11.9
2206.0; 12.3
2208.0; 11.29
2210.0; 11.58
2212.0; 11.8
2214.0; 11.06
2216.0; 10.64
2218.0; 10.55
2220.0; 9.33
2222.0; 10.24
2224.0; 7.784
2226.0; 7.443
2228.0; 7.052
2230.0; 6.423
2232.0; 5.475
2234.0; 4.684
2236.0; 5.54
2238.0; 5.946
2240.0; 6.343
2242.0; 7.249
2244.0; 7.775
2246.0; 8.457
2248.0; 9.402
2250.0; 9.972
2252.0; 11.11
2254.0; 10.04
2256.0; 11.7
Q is 6.7 mm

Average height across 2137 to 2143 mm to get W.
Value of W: 8.17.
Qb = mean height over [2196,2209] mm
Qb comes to 11.3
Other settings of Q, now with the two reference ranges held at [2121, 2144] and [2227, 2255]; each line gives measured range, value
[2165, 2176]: 2.3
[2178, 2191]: -4.0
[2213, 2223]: -4.0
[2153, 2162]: -4.9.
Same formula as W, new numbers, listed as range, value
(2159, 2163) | 10.1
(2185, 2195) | 10.7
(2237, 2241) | 6.14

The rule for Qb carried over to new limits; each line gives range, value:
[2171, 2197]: 8.64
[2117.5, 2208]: 8.63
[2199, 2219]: 11.3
